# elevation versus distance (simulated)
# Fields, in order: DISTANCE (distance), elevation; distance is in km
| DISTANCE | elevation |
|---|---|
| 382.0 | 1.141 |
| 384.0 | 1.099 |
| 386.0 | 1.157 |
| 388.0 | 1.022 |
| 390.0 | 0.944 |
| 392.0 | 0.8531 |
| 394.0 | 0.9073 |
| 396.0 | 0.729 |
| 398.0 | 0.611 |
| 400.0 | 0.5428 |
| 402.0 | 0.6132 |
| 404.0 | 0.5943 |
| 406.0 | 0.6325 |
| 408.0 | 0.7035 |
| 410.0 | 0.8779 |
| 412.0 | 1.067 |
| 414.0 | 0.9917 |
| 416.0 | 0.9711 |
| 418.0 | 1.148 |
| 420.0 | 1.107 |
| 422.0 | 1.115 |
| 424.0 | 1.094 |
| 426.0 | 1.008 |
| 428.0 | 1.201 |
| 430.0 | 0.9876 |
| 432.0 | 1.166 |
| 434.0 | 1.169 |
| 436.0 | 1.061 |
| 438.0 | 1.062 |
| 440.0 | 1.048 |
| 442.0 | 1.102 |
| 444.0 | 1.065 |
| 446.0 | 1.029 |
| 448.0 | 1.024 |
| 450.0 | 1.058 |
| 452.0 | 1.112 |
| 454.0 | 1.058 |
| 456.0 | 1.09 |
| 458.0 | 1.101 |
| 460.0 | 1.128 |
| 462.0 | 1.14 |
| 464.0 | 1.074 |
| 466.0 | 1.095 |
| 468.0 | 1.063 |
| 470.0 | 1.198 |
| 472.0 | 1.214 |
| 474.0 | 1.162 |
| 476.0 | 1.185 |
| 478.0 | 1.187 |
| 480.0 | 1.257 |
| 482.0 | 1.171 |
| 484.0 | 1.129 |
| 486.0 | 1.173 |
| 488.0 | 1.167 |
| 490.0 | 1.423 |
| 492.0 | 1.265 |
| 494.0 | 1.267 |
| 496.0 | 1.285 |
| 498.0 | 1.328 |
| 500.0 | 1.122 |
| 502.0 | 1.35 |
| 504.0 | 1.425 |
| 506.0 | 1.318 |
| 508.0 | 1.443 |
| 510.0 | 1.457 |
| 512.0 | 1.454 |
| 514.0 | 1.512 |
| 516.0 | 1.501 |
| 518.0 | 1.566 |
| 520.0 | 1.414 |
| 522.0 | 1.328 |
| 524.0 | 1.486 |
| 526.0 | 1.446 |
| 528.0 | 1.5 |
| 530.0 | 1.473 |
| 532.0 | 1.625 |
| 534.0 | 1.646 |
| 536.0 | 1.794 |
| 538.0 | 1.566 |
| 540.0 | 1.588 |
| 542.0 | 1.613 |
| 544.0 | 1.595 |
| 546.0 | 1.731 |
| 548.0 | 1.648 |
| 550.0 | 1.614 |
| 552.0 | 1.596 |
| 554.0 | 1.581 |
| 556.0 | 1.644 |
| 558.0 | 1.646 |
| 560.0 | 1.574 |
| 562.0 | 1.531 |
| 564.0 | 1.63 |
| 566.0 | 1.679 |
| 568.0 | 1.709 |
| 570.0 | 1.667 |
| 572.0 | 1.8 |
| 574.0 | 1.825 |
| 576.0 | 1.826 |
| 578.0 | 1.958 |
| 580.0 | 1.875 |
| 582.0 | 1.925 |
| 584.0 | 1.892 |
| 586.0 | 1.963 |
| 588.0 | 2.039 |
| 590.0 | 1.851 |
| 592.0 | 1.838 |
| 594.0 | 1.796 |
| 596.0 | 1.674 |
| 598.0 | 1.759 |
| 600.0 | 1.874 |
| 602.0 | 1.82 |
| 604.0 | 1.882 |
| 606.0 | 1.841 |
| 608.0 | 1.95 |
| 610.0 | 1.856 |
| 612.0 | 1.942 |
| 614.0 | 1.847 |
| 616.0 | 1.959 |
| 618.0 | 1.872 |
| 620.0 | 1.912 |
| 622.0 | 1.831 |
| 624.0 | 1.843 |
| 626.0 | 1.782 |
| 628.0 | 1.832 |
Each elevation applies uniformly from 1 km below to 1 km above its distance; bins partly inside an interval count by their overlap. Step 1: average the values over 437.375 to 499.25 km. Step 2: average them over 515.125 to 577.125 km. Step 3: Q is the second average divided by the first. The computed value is 1.40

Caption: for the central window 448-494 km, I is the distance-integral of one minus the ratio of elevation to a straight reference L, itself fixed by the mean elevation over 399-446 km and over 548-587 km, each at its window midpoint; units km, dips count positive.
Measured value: 2.6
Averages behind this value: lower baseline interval 0.972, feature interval 1.16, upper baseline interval 1.73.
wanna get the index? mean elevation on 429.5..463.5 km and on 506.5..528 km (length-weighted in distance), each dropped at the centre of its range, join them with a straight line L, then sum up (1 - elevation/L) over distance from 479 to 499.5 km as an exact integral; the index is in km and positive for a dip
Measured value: 1.1 km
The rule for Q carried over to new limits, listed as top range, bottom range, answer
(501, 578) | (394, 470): 1.59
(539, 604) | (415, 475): 1.59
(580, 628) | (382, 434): 2.00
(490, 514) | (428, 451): 1.25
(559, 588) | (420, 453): 1.65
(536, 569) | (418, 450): 1.50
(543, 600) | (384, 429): 1.92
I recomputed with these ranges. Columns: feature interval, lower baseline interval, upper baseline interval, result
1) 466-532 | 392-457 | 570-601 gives 2.7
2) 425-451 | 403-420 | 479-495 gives -1.8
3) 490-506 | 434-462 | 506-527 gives 0.6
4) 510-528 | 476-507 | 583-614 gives -0.7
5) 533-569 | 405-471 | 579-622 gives -0.2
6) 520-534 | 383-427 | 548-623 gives 0.2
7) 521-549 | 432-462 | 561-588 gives 0.1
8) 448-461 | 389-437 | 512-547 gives 0.7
